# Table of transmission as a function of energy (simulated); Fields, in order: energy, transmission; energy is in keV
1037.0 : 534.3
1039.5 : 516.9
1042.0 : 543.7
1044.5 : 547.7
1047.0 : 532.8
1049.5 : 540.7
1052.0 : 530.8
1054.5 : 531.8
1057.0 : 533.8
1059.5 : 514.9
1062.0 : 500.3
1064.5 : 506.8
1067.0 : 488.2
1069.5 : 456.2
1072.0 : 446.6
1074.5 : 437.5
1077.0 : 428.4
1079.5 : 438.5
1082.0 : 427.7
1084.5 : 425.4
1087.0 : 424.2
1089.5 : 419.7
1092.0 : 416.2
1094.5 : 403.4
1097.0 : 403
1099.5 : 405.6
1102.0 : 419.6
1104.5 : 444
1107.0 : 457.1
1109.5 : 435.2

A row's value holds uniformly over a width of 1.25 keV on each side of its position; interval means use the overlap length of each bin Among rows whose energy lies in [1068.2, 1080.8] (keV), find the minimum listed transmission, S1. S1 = 428.4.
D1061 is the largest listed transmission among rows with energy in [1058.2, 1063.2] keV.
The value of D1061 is 514.9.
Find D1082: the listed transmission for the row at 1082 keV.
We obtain 427.7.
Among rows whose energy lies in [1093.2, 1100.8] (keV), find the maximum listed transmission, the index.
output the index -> 405.6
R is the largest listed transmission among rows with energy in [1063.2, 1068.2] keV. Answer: 506.8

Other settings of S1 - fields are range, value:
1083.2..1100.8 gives 403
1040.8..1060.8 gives 514.9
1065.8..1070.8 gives 456.2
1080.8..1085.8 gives 425.4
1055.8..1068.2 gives 488.2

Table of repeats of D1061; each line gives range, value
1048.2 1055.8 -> 540.7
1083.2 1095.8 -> 425.4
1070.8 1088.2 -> 446.6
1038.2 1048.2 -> 547.7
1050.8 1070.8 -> 533.8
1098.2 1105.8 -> 444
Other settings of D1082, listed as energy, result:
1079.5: 438.5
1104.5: 444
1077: 428.4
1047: 532.8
